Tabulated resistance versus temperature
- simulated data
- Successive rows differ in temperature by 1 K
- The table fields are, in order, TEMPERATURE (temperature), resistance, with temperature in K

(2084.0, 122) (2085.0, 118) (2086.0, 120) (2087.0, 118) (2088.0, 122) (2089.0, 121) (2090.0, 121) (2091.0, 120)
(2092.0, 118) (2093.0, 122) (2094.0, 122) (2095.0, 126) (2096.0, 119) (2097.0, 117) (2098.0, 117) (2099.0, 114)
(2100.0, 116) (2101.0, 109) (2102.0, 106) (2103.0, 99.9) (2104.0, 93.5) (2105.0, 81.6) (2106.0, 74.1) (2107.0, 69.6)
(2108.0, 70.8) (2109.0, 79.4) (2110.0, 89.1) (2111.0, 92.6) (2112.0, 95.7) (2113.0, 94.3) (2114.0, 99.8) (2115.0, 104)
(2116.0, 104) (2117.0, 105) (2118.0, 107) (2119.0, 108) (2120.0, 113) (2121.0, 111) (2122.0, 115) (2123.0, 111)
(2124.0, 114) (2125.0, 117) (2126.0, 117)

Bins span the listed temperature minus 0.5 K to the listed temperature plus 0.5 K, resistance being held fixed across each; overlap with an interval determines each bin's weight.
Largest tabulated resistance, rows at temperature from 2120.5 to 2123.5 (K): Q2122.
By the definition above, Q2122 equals 115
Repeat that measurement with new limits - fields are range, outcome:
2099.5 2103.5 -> 116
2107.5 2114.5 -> 99.8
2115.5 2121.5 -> 113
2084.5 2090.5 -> 122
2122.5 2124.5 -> 114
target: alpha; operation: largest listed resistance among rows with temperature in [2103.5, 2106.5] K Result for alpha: 93.5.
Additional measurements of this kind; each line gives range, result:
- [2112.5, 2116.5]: 104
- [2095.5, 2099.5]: 119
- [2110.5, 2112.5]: 95.7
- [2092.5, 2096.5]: 126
